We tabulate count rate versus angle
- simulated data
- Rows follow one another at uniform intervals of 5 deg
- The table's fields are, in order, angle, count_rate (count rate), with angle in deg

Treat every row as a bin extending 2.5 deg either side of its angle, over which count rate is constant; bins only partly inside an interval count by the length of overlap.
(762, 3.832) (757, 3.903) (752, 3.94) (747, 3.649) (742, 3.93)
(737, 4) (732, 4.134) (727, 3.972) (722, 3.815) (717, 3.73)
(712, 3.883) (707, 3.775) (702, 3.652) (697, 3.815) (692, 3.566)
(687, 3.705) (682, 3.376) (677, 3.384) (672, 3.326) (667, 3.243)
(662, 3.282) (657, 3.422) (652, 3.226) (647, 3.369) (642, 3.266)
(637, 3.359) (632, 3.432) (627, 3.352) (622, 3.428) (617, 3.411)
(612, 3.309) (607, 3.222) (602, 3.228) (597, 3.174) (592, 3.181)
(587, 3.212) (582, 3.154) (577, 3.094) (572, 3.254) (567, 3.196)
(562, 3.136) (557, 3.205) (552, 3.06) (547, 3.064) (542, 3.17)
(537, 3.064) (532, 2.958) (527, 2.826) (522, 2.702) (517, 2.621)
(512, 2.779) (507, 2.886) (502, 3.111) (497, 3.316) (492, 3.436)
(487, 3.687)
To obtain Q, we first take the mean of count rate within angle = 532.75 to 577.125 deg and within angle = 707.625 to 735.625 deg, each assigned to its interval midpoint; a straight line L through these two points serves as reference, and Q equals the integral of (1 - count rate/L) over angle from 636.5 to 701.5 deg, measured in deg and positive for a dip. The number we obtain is 4.3 deg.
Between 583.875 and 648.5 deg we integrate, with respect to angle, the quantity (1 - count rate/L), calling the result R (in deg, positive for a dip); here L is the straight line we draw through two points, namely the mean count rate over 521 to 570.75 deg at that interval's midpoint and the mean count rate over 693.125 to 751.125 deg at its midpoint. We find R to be 1.32 deg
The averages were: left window 3.05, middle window 3.3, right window 3.85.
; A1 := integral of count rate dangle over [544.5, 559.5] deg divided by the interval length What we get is 3.11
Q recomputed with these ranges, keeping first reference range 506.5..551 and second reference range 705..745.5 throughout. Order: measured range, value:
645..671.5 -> 1.9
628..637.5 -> 0.1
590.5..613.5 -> 0.4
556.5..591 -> -0.5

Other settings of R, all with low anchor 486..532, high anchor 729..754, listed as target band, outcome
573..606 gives 1.5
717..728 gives 0.0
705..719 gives 0.1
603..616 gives 0.5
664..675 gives 1.1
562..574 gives 0.2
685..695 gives 0.2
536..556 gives 0.4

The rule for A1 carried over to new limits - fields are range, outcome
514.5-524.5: 2.66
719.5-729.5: 3.89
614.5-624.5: 3.42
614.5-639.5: 3.4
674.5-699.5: 3.57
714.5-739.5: 3.93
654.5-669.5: 3.32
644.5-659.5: 3.34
